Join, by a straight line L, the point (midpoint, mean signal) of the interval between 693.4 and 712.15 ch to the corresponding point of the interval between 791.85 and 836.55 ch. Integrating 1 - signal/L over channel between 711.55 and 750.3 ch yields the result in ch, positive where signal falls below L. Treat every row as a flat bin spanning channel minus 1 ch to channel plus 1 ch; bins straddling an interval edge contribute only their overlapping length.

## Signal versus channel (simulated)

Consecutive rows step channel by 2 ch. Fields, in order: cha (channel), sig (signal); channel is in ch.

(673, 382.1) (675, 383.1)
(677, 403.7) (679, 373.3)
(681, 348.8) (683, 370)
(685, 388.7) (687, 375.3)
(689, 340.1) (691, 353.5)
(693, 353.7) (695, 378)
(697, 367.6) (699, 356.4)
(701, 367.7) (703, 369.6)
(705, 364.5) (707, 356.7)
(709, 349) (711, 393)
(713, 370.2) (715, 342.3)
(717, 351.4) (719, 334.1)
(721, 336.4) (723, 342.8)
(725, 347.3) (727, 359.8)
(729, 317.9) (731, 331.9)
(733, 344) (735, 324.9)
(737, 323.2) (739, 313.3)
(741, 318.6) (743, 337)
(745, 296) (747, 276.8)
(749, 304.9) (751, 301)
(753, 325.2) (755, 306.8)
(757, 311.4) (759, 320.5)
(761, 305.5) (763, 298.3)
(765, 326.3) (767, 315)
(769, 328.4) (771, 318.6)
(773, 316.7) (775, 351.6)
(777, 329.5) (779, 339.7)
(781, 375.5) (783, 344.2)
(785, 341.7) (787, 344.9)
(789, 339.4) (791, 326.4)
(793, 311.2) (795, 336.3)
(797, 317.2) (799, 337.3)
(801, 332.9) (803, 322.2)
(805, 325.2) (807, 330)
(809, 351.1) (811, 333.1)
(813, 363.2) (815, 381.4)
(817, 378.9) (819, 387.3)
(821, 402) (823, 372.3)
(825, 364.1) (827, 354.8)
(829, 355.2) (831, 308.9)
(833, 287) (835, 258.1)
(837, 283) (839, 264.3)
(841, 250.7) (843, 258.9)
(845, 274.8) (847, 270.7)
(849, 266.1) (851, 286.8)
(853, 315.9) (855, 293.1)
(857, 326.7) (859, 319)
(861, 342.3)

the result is 3.2 ch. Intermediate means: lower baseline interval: 367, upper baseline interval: 341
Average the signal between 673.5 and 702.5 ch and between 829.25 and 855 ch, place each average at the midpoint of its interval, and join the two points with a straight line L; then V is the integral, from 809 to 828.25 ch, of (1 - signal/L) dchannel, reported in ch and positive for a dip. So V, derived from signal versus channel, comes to -5.0 ch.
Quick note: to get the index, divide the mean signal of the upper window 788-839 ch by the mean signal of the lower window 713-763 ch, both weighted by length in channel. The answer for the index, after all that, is 1.04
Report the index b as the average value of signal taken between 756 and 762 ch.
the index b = 312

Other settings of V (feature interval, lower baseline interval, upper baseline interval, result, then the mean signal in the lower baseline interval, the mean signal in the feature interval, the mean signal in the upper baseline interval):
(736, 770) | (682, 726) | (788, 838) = 3.66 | 359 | 312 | 338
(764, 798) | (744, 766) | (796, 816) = -1.04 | 307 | 333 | 339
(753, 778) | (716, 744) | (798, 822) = 1.73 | 334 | 319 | 354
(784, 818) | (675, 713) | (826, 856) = -3.26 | 368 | 340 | 289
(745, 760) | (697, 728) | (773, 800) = 1.74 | 356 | 306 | 337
